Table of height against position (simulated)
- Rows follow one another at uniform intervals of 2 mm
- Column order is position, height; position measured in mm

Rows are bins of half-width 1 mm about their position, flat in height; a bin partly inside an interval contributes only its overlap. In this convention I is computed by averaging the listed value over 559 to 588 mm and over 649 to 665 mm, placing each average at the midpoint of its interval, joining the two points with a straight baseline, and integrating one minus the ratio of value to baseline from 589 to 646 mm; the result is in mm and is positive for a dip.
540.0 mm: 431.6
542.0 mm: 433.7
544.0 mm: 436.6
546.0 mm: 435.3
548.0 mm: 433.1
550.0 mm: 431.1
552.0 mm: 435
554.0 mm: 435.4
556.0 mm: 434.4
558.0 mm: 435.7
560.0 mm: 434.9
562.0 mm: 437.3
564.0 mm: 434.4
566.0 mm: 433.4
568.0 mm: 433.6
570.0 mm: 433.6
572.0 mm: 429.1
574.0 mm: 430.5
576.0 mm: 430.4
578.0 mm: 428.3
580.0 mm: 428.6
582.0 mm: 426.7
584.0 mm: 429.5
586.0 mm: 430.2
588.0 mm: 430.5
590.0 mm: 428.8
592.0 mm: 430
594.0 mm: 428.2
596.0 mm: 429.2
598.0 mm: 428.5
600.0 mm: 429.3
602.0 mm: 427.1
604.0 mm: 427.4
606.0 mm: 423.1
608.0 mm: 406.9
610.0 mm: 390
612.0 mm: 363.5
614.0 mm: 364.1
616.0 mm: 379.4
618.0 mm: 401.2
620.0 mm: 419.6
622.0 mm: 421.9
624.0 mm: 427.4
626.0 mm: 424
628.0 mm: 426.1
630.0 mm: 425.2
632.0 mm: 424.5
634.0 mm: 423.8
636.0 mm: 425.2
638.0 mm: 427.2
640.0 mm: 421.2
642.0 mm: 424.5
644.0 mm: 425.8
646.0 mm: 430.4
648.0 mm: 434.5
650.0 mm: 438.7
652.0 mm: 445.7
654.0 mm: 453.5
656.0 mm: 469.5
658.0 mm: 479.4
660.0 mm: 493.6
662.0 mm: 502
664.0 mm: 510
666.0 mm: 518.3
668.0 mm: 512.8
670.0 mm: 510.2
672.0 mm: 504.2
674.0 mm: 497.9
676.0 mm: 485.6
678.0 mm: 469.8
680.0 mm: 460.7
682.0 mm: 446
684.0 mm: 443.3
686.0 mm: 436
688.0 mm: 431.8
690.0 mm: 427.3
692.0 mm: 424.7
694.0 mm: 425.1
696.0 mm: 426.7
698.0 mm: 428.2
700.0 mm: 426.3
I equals 4.60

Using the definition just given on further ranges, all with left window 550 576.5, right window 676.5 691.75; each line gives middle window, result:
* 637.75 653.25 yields 0.4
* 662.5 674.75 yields -1.8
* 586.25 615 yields 1.4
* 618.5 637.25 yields 0.7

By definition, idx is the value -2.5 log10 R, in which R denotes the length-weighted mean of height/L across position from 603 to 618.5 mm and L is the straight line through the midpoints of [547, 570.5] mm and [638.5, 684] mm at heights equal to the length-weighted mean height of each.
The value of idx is 0.15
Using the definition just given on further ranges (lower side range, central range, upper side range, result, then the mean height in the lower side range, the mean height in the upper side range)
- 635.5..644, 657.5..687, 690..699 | -0.14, 425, 426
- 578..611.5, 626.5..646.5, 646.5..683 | 0.08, 424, 479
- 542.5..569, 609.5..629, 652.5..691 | 0.14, 435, 476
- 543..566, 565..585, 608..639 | -0.01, 435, 409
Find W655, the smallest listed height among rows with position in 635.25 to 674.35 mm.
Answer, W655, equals 421.2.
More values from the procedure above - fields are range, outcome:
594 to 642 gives 363.5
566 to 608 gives 406.9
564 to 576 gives 429.1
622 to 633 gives 421.9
